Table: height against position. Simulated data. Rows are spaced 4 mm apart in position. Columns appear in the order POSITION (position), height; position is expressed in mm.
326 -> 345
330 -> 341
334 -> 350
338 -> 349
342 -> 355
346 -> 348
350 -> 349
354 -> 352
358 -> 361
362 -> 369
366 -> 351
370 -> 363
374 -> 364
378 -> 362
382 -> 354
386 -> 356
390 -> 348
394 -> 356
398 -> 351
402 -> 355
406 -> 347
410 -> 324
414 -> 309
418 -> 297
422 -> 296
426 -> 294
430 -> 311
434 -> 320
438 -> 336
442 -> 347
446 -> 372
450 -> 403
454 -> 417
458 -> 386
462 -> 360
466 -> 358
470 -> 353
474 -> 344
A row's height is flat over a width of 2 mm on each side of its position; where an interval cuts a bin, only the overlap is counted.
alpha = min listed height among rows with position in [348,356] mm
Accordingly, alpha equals 349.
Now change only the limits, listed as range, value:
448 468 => 358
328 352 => 341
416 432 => 294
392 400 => 351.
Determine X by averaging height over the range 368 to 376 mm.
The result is 364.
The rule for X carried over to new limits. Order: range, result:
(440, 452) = 374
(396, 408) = 351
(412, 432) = 301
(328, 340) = 347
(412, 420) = 303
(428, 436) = 316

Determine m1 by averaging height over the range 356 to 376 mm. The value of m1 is 362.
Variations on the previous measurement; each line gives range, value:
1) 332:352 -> 350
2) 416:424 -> 296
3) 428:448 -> 337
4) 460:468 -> 359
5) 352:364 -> 361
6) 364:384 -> 359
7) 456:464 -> 373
